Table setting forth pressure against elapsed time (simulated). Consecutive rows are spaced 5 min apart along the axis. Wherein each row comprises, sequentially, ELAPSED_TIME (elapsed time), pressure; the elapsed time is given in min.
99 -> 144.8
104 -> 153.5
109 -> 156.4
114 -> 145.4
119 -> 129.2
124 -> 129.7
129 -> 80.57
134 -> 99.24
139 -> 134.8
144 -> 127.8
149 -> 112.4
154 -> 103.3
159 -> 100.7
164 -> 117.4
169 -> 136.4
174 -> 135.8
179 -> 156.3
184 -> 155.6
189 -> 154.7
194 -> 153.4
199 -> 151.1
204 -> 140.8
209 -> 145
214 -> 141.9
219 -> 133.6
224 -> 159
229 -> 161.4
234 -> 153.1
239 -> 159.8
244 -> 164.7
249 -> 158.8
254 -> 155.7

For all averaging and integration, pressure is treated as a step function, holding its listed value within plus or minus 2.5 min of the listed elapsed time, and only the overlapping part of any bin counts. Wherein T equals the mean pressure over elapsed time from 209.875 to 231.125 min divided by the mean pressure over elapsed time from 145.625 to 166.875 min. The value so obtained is 1.35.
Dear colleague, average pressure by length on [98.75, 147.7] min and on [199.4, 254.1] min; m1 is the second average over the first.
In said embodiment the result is 1.18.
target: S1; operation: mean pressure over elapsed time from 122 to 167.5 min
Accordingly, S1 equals 112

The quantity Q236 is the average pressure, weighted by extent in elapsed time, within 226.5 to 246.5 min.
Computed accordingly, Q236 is 160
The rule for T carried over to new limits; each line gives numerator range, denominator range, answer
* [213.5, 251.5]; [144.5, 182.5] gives 1.24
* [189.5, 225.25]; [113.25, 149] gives 1.23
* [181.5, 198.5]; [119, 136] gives 1.44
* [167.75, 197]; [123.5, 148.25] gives 1.32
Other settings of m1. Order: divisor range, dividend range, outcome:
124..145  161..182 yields 1.22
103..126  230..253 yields 1.12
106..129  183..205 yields 1.13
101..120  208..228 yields 0.99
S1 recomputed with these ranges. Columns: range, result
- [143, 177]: 119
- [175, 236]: 150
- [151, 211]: 137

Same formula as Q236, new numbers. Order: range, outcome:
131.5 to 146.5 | 121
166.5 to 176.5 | 136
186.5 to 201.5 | 153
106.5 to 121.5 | 144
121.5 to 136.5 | 103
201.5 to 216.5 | 143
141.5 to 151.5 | 120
